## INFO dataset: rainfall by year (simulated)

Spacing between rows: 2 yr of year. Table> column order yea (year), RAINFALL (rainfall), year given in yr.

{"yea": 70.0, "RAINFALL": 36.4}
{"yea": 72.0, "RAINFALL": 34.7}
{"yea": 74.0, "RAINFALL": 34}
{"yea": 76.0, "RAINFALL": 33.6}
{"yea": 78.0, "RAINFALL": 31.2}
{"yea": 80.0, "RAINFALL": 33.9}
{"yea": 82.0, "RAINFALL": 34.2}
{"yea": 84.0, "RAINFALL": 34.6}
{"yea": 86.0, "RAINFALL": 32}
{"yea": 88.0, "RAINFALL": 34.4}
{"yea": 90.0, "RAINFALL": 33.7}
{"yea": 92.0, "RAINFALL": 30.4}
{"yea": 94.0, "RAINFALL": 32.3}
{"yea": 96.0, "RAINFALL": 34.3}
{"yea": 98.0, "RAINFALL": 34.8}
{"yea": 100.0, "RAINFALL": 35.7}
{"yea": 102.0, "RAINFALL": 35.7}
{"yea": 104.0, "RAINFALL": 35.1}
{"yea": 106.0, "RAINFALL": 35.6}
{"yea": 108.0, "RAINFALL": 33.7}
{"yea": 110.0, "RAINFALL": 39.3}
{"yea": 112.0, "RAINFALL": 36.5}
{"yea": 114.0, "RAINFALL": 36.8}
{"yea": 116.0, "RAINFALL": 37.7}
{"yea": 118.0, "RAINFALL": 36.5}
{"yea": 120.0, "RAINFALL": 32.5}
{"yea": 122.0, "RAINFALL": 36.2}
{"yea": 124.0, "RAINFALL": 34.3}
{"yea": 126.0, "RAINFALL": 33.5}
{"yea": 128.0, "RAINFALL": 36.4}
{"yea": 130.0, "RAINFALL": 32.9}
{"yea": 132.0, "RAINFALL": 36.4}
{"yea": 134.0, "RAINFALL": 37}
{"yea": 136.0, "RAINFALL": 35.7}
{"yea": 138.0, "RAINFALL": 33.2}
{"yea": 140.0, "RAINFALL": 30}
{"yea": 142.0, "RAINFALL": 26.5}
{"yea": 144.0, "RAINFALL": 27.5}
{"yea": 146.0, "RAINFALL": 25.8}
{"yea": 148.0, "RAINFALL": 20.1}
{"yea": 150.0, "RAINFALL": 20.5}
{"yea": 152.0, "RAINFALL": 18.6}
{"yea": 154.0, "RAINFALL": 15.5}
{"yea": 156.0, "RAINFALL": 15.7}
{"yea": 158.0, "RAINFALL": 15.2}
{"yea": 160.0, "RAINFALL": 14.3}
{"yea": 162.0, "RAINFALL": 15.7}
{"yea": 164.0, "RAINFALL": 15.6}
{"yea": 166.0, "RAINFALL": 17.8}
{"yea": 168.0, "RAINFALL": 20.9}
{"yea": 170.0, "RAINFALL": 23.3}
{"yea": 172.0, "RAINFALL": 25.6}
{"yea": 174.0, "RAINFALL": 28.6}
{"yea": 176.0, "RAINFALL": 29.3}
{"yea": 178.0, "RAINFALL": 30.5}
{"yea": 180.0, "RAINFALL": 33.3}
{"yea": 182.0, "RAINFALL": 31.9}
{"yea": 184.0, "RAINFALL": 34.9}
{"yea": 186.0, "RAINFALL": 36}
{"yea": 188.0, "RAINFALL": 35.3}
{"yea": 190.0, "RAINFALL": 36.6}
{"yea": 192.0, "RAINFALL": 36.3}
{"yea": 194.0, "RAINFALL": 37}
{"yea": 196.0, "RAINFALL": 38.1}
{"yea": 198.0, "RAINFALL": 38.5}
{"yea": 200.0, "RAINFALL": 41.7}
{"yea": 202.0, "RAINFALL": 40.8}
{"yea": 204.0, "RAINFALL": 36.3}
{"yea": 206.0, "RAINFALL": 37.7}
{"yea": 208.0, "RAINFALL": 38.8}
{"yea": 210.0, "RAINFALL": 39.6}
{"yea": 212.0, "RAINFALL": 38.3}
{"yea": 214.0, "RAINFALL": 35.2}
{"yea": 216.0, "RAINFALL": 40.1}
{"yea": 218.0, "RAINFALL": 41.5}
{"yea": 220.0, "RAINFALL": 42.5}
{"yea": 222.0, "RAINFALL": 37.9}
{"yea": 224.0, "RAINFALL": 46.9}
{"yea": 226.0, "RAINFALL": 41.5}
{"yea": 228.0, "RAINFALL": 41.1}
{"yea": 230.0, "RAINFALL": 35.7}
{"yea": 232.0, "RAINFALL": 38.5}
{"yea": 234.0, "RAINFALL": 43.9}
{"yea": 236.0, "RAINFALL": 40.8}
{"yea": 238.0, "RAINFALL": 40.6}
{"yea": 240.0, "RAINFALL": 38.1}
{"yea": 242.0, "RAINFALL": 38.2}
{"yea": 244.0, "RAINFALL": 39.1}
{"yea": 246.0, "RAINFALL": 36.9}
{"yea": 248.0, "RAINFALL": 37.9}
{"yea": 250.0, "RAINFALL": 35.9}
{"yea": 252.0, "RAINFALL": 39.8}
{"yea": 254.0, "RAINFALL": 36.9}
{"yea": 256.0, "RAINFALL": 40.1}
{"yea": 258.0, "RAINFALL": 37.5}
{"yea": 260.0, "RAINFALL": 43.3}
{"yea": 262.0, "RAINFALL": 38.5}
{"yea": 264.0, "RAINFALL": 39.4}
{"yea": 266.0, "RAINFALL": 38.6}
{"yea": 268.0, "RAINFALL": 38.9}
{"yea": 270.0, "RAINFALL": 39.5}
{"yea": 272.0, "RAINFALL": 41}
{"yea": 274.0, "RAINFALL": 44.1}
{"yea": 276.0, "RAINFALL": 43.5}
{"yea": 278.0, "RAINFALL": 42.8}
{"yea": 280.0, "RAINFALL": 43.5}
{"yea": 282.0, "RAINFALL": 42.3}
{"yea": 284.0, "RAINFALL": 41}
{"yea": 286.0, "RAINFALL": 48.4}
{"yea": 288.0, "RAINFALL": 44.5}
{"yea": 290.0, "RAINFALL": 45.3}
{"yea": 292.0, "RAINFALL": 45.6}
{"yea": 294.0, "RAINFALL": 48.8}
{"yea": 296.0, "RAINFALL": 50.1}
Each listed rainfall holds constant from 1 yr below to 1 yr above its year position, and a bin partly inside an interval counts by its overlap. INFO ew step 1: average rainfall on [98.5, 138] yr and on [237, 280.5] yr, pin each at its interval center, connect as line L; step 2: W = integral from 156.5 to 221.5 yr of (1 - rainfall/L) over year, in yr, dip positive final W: 9.9 yr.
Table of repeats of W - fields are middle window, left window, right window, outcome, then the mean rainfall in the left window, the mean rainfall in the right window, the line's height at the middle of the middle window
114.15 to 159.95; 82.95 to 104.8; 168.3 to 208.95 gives 7.0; 33.9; 34.3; 34.1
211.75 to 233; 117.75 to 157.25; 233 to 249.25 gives -1.4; 29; 39.4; 37.5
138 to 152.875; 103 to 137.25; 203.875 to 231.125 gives 4.8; 35.6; 39.6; 36.7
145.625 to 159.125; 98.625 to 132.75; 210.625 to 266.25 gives 6.7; 35.6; 39.5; 36.7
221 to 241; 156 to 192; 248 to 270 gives -3.4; 26.2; 38.9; 34.7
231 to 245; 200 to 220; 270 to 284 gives 0.2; 39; 42.5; 40.5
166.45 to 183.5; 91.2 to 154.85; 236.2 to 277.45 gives 3.5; 32.1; 39.5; 35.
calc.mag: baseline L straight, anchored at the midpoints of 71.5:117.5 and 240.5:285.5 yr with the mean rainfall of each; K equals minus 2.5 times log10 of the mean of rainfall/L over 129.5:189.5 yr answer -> 0.37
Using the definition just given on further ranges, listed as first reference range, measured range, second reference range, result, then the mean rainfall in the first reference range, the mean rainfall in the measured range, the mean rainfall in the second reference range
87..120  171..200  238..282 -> 0.11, 35.1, 34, 39.8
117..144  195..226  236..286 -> -0.06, 33.7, 39.7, 40.1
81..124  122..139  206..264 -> 0.02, 34.8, 35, 39.4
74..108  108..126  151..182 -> -0.21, 33.8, 35.9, 21.7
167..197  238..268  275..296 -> 0.06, 31.8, 38.7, 44.8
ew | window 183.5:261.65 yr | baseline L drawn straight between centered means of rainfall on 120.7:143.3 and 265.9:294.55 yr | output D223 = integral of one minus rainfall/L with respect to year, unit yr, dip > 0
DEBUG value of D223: 1.2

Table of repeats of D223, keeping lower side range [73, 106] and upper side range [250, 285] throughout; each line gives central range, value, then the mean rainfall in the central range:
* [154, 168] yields 7.8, 16.1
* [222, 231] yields -0.5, 40.9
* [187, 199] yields 0.2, 37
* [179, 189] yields 0.8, 34.3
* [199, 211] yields -0.3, 39.1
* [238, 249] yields 0.4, 38.3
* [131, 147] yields 1.9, 31.5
